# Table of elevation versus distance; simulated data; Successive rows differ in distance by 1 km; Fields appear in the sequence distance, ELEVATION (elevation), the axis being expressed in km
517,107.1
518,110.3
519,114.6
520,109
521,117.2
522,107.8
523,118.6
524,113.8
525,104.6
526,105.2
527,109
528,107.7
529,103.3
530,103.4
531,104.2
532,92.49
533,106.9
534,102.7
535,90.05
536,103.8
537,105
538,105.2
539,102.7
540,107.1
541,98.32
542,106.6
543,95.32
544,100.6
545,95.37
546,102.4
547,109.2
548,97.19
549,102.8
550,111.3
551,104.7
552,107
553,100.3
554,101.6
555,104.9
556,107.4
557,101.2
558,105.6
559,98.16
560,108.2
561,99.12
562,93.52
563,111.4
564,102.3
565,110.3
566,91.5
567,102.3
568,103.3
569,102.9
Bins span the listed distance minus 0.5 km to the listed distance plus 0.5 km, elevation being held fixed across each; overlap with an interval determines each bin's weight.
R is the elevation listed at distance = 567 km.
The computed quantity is 102.3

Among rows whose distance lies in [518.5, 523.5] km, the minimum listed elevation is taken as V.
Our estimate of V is 107.8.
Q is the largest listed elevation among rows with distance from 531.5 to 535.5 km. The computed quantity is 106.9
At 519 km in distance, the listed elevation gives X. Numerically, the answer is 114.6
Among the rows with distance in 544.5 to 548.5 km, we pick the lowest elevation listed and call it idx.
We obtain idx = 95.37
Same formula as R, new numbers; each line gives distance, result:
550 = 111.3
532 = 92.49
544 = 100.6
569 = 102.9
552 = 107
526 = 105.2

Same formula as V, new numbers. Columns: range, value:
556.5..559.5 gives 98.16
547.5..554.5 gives 97.19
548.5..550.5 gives 102.8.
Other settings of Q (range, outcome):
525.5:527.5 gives 109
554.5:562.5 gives 108.2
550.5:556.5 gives 107.4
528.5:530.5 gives 103.4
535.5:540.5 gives 107.1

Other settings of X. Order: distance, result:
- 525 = 104.6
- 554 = 101.6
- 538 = 105.2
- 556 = 107.4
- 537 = 105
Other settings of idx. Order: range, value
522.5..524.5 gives 113.8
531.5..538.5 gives 90.05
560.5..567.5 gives 91.5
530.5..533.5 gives 92.49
